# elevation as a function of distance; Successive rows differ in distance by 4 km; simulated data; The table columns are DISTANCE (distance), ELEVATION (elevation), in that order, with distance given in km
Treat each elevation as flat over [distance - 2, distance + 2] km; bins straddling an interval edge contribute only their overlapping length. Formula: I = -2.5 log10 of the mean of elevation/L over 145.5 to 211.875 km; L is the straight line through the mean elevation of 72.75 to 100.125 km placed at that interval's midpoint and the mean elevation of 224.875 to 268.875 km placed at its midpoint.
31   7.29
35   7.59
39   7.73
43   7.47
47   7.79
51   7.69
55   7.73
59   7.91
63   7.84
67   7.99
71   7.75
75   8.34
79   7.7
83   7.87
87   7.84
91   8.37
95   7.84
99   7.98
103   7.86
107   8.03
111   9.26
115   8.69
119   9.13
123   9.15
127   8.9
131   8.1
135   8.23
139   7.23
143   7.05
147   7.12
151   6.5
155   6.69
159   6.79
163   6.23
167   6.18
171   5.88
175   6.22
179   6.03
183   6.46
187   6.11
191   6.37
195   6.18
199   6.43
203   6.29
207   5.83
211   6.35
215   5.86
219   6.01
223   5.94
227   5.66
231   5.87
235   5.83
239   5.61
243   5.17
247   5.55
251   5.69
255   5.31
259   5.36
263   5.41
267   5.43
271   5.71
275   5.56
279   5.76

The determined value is 0.042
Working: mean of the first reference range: 7.99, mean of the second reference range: 5.54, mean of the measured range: 6.33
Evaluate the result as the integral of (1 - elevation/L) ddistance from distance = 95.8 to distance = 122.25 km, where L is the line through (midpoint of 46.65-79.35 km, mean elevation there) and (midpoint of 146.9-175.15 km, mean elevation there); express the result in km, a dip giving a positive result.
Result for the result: -4.8 km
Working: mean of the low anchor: 7.87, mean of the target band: 8.49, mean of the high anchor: 6.42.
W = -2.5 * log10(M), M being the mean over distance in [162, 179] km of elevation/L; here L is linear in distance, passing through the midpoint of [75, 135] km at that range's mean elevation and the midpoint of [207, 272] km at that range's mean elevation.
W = 0.15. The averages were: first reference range 8.33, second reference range 5.68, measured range 6.11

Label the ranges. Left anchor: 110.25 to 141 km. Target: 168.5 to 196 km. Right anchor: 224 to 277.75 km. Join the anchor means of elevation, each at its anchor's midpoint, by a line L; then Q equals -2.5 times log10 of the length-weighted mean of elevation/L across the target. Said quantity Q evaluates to 0.17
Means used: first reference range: 8.56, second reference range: 5.56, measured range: 6.18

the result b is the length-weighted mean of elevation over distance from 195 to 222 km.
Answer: 6.13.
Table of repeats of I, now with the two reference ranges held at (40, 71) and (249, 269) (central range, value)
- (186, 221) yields -0.01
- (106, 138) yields -0.23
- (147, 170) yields 0.01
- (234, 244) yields 0.02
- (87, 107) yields -0.10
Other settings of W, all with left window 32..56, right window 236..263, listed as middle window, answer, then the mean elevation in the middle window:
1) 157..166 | -0.01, 6.47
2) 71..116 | -0.15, 8.13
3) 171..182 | 0.02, 6.11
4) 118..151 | -0.19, 7.99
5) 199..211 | -0.04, 6.17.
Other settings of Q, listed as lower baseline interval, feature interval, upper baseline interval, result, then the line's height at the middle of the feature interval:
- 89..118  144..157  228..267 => 0.09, 7.41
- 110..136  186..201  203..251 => 0.08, 6.76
